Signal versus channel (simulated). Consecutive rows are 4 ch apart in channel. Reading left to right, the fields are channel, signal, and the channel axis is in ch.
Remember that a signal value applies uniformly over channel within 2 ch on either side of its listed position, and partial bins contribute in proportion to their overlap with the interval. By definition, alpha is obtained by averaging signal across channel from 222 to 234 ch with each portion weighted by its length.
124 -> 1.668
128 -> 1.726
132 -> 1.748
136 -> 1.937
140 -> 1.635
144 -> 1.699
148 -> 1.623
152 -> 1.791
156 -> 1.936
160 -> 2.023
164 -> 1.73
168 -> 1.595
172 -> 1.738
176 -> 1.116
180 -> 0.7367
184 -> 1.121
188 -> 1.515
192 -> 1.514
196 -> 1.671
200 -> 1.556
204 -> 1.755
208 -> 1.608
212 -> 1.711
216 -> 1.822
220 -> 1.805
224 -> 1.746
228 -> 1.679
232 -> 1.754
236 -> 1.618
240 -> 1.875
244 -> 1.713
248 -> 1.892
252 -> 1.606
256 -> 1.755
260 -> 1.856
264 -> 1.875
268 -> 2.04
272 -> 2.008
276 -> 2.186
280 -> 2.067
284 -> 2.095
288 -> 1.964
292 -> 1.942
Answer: 1.73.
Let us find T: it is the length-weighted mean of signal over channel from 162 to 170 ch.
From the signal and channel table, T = 1.66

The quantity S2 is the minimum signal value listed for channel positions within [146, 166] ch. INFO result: 1.623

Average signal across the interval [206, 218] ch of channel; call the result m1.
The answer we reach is 1.71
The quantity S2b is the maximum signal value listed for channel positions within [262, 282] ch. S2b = 2.186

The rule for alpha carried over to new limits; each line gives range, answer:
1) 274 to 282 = 2.13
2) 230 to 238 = 1.69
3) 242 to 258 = 1.74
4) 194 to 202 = 1.61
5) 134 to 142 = 1.79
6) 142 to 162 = 1.81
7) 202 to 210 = 1.68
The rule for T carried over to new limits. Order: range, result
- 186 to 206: 1.6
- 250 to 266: 1.77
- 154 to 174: 1.8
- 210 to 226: 1.77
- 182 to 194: 1.38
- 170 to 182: 1.2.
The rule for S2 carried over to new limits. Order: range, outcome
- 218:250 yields 1.618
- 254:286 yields 1.755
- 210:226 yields 1.711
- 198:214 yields 1.556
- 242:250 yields 1.713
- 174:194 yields 0.7367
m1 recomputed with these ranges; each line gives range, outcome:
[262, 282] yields 2.04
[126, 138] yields 1.8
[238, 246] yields 1.79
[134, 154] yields 1.74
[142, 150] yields 1.66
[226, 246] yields 1.73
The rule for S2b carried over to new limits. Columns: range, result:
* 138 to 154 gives 1.791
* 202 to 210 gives 1.755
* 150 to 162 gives 2.023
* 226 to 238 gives 1.754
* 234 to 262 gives 1.892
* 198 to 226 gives 1.822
